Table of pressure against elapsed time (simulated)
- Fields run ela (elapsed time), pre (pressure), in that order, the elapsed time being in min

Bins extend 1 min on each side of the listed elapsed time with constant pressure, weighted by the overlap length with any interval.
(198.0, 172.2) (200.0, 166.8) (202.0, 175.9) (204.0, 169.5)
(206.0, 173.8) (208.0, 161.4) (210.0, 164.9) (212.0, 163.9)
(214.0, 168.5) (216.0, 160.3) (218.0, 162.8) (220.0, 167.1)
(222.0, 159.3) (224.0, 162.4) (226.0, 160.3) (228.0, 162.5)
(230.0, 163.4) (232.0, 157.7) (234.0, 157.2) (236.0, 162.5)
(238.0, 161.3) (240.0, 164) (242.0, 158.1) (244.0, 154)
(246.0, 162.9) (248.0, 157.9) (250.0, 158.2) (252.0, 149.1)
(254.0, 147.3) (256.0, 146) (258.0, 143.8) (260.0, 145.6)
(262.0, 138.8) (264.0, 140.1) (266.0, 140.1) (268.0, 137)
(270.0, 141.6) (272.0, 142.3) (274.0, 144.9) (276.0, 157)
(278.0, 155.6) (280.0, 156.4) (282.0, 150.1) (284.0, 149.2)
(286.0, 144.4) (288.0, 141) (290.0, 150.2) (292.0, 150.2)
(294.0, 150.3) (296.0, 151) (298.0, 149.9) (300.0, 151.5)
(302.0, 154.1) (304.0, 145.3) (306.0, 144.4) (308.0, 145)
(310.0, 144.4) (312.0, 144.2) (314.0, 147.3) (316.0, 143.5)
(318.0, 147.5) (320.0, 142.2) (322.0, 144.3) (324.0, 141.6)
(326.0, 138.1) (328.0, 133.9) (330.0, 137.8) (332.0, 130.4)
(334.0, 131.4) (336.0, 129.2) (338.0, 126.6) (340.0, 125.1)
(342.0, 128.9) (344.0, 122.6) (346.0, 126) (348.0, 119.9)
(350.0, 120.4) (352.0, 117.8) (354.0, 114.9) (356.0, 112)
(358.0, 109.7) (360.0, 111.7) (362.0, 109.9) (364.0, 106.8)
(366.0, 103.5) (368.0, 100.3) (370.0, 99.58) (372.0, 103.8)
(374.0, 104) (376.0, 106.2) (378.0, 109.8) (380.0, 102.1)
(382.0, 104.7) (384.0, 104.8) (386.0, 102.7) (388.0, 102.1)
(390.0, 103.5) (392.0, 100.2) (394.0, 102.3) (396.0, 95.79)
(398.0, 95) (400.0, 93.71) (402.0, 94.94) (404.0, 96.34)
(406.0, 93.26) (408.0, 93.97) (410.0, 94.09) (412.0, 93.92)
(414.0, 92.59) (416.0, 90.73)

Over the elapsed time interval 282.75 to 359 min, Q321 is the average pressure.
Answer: 137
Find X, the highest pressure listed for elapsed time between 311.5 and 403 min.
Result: 147.5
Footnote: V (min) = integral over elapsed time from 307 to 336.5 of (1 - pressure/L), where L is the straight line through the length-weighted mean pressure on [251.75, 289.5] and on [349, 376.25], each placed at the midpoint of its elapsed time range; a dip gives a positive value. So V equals -3.5 min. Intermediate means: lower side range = 146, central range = 140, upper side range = 109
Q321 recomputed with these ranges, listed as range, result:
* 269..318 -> 148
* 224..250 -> 160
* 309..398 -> 119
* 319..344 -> 134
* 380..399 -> 101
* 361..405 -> 102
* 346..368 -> 113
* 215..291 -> 153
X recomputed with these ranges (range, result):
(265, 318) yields 157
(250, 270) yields 158.2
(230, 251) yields 164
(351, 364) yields 117.8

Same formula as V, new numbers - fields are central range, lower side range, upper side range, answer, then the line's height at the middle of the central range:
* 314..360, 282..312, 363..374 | -2.4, 123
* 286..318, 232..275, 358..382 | -3.9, 132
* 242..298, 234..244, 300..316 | 2.0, 154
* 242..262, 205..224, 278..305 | 0.8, 157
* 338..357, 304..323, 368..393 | 0.4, 124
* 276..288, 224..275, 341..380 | -0.9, 140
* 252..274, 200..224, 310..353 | 1.4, 152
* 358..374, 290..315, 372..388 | 1.0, 113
